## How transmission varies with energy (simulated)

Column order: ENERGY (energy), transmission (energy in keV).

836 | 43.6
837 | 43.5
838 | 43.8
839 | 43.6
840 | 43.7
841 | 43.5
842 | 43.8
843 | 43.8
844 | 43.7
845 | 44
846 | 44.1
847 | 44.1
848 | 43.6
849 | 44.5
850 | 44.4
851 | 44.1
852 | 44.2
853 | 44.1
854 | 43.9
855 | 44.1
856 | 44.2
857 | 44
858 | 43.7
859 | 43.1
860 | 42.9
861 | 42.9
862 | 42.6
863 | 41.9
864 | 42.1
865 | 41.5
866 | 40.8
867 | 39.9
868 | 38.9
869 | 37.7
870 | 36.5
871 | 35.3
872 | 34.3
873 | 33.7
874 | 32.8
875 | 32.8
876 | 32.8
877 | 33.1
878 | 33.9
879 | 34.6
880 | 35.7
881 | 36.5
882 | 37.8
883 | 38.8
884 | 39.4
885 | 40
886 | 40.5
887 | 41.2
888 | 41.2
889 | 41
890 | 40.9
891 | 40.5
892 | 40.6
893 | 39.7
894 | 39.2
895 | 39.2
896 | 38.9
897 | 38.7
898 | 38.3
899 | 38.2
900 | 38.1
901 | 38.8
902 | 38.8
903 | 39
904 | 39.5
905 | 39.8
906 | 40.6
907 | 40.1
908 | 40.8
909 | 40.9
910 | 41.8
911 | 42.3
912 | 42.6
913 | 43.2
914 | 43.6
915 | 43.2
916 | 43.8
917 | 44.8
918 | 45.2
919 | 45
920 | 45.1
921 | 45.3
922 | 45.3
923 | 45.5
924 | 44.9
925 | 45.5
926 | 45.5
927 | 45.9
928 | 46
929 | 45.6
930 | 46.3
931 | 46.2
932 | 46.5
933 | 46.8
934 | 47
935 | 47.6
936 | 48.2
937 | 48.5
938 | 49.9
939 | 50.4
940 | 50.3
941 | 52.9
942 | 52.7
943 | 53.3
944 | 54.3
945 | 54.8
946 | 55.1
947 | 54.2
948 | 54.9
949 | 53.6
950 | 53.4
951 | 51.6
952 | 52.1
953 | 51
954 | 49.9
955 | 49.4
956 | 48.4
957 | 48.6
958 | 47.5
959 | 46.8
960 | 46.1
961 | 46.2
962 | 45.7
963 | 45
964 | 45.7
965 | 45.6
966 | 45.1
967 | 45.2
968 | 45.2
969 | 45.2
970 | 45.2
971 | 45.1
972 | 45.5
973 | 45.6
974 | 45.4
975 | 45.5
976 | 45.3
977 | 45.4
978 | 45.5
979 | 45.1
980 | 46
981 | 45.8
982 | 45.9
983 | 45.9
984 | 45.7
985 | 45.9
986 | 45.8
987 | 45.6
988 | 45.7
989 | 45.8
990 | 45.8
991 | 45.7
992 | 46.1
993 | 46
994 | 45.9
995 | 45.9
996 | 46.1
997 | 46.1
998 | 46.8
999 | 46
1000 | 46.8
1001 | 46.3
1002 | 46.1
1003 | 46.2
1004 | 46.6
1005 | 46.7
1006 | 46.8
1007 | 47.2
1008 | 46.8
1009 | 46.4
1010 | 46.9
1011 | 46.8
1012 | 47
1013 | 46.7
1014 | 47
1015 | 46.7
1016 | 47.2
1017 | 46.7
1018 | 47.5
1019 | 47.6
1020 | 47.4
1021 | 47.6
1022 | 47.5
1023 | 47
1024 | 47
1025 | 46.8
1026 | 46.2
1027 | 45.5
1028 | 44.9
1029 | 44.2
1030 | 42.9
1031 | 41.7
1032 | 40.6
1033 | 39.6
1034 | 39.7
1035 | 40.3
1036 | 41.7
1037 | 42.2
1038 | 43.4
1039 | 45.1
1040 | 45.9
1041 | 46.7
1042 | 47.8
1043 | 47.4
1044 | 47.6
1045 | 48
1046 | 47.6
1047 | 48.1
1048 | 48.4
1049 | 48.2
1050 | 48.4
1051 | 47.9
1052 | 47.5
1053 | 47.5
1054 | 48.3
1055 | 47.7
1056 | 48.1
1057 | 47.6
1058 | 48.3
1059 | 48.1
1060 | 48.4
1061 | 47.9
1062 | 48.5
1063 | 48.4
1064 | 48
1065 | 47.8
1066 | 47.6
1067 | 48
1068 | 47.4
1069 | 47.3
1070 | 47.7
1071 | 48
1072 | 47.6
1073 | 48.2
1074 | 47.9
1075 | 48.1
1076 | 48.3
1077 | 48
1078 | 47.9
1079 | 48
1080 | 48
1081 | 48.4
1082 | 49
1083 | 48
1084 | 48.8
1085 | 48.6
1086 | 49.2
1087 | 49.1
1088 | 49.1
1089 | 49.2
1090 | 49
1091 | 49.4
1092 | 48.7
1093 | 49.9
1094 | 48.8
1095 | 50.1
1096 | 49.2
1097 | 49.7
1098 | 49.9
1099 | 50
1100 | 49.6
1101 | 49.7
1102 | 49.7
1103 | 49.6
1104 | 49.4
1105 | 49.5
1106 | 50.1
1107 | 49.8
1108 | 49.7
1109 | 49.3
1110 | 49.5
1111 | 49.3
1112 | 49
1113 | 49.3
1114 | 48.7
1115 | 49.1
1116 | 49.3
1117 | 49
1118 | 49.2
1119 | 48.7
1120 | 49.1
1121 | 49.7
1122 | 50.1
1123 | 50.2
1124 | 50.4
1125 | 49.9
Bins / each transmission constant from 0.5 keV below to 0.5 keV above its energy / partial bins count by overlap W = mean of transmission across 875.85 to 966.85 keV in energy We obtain 44.4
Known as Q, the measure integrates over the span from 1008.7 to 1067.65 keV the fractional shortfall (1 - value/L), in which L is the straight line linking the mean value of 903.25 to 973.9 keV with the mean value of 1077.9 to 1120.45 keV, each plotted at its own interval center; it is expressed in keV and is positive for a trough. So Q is 2.3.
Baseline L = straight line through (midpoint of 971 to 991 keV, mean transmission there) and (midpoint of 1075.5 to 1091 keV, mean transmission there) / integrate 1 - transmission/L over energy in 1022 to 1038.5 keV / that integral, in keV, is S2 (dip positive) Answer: 1.3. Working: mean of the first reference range 45.6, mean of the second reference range 48.6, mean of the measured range 43.5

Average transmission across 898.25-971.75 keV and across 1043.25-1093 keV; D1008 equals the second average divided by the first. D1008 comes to 1.04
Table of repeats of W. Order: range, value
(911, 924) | 44.3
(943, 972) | 49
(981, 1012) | 46.2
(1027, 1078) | 46.5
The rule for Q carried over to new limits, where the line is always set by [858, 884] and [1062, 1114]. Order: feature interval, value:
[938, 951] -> -3.61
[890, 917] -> -0.66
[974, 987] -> -0.67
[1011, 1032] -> -0.32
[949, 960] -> -2.04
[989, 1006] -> -0.75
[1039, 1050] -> -0.21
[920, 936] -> -2.08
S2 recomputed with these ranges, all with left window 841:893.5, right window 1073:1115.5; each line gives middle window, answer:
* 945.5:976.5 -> -2.90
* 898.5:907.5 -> 0.54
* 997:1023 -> -0.57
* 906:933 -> -1.20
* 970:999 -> -0.57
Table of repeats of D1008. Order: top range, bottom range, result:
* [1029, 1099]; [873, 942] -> 1.13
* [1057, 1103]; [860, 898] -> 1.27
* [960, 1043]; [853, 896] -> 1.16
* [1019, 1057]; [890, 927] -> 1.10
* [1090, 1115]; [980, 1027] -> 1.06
